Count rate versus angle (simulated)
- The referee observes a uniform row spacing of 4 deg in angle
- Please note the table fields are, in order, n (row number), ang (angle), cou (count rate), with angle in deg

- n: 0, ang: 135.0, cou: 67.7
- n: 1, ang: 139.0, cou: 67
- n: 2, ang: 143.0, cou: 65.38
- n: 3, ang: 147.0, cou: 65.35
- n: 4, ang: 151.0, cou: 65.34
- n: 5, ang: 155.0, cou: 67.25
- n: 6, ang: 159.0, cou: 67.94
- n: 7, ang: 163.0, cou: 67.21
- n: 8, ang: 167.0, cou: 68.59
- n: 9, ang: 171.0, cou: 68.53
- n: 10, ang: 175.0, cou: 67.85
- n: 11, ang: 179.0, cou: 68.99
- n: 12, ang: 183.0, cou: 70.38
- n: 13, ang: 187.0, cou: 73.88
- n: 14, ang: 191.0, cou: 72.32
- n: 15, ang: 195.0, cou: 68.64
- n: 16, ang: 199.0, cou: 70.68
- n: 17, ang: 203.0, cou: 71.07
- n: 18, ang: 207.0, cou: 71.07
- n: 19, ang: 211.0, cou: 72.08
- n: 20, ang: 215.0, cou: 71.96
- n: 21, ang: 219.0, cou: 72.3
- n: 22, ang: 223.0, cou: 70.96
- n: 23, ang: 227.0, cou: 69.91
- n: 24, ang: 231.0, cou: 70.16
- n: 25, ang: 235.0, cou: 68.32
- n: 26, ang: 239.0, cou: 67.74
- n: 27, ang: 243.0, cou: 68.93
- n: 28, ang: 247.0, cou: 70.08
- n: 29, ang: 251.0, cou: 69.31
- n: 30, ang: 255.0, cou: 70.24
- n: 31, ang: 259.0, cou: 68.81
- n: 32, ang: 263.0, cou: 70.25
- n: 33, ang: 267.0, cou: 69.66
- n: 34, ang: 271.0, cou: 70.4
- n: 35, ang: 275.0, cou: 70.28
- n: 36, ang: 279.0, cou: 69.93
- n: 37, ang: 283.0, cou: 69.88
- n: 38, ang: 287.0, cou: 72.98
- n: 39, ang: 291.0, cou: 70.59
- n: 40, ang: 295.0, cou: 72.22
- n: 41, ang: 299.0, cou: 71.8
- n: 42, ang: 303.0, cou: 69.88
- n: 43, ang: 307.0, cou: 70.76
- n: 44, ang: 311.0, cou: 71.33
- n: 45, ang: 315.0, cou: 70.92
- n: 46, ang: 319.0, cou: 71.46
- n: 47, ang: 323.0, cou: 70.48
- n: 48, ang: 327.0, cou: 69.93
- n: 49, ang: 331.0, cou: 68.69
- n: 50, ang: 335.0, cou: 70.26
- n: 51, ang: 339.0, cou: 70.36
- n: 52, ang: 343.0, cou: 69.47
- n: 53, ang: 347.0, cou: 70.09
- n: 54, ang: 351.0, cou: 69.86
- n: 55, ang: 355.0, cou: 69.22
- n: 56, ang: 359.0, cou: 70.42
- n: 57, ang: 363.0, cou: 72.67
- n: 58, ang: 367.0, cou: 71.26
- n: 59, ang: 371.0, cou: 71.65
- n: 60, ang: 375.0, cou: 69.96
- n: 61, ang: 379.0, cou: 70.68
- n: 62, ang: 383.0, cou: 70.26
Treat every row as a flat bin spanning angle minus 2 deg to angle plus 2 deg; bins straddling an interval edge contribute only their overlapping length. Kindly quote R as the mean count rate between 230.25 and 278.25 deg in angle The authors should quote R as 69.5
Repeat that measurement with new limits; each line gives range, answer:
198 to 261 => 70.2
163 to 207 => 70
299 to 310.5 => 70.7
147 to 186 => 68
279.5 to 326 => 71.1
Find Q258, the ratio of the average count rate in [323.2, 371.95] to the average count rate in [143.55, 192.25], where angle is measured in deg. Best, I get 1.03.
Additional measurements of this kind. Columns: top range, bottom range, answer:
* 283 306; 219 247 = 1.02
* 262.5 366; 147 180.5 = 1.04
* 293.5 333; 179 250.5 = 1.00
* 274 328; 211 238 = 1.00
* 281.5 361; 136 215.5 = 1.02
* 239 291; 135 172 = 1.05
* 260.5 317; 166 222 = 1.00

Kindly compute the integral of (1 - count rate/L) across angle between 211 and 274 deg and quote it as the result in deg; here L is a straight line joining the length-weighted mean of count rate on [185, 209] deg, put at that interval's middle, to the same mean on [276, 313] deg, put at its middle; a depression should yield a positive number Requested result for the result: 1.0 deg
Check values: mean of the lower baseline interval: 71.3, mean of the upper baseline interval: 71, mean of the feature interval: 70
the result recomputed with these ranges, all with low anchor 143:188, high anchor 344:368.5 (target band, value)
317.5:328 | -0.1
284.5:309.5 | -0.6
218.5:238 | -0.3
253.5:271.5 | -0.1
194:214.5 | -0.7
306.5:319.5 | -0.2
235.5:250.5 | 0.0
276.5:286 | -0.1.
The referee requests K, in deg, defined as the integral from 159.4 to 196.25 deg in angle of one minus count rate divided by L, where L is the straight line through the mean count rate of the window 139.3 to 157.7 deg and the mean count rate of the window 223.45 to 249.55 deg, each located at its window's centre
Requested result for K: -1.33 deg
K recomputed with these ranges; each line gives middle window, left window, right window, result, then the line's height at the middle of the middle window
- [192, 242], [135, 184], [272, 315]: -1.1 deg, 68.9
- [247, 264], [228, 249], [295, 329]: 0.0 deg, 69.5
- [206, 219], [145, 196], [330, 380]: -0.5 deg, 69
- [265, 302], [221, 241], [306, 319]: -0.2 deg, 70.5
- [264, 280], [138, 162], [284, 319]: 0.1 deg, 70.3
